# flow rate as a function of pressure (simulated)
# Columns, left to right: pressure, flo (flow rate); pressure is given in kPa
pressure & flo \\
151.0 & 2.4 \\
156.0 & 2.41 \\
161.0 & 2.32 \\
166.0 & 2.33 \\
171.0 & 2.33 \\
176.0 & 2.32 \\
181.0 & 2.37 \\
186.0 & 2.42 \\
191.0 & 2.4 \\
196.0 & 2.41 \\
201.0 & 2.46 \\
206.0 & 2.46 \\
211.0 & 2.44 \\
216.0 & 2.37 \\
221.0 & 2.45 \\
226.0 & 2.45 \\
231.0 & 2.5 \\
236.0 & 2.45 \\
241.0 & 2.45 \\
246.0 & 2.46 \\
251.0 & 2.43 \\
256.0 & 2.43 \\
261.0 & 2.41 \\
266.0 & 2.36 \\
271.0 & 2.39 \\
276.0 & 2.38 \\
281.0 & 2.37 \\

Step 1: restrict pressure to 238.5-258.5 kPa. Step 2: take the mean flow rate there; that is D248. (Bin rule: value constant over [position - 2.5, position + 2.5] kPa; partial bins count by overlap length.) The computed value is 2.44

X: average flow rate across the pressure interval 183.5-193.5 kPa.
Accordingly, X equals 2.41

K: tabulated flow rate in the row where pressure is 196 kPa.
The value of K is 2.41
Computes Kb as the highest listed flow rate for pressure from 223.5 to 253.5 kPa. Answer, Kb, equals 2.5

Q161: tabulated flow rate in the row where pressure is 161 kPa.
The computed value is 2.32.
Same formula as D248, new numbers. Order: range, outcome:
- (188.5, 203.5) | 2.42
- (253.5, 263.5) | 2.42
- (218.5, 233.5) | 2.47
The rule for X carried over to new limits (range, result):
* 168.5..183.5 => 2.34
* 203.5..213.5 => 2.45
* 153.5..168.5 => 2.35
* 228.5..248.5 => 2.46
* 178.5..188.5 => 2.4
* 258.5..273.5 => 2.39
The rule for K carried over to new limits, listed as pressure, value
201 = 2.46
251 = 2.43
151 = 2.4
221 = 2.45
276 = 2.38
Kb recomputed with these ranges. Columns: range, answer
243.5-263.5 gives 2.46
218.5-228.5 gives 2.45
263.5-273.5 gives 2.39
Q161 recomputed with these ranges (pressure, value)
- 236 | 2.45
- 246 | 2.46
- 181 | 2.37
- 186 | 2.42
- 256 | 2.43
